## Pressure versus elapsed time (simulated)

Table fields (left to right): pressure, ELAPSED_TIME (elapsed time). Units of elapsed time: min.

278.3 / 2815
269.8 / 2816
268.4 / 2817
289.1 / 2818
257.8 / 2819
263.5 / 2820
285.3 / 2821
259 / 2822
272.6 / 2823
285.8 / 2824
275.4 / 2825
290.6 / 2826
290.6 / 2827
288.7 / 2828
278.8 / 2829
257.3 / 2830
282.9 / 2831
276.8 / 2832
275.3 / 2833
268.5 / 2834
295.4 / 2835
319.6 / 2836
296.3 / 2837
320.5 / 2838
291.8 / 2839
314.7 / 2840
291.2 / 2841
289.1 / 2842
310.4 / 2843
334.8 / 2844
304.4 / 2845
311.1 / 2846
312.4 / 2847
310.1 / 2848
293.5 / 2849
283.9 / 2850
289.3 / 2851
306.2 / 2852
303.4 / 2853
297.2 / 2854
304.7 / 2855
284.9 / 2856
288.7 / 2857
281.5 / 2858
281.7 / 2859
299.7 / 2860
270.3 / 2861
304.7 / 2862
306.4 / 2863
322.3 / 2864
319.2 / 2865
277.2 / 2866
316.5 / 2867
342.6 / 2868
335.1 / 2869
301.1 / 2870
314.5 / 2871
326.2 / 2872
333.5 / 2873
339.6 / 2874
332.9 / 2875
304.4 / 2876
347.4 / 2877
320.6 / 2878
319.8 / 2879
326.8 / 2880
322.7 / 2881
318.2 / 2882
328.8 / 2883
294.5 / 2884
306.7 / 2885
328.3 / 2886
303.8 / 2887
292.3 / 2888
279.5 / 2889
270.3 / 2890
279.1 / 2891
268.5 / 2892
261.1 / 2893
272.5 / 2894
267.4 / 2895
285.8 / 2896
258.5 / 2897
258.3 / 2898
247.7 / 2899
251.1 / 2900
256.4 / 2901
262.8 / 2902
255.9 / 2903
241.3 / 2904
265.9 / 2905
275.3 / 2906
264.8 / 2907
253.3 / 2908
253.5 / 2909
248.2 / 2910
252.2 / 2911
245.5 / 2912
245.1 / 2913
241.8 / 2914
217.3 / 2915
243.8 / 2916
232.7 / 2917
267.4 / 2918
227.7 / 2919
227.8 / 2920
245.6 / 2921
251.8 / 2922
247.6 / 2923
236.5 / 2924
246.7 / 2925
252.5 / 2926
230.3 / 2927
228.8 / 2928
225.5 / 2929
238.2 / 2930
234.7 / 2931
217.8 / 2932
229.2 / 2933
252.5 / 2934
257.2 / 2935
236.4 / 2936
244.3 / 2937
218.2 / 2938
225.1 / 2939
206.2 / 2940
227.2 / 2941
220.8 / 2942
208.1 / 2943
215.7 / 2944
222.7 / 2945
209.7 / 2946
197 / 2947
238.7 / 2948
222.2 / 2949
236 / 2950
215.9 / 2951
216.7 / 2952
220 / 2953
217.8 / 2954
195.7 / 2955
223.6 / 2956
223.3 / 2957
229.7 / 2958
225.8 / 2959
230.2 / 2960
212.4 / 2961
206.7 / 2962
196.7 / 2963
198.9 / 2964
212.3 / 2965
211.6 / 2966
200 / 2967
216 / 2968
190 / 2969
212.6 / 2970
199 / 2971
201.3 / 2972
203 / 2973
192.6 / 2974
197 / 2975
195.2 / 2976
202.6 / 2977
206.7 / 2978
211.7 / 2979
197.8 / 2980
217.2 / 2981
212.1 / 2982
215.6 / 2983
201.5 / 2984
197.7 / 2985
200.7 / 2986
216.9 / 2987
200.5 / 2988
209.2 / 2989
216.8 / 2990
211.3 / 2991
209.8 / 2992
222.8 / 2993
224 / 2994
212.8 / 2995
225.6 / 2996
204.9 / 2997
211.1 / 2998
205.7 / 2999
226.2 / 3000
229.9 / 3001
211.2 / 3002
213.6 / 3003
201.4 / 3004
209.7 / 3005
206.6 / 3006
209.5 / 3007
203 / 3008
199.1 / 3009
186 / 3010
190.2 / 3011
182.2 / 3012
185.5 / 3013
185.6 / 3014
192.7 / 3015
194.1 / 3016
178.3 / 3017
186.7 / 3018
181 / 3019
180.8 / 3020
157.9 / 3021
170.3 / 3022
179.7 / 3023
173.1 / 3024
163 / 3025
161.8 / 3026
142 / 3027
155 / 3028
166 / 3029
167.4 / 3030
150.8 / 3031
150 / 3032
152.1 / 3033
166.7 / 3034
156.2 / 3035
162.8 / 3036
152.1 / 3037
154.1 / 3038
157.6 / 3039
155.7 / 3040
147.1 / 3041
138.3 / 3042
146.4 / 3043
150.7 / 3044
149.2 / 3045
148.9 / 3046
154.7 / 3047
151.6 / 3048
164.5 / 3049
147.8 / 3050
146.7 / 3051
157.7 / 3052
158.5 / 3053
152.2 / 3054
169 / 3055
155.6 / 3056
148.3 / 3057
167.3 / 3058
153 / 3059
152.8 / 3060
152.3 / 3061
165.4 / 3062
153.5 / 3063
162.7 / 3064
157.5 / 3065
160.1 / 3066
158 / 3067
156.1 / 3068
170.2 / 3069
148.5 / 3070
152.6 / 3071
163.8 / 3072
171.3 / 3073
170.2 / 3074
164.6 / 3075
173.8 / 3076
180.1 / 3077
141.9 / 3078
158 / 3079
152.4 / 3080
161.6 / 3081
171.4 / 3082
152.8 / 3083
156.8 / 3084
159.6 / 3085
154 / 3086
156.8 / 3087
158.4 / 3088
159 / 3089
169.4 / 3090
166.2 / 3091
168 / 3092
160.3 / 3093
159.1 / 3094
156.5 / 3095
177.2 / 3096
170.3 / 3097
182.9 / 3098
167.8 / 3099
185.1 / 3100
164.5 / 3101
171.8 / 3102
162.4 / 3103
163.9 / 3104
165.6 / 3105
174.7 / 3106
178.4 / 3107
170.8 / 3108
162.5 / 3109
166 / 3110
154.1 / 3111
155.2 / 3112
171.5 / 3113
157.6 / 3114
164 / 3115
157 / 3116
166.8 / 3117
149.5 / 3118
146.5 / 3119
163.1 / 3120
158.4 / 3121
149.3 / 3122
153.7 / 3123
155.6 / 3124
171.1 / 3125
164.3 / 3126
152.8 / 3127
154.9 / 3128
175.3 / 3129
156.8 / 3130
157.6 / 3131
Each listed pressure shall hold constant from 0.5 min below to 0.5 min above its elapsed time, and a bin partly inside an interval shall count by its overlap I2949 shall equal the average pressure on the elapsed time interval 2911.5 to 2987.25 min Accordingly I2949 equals 221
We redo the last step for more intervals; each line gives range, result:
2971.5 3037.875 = 192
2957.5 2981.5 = 207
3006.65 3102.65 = 164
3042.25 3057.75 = 153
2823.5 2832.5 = 281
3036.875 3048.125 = 150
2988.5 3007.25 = 214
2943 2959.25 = 219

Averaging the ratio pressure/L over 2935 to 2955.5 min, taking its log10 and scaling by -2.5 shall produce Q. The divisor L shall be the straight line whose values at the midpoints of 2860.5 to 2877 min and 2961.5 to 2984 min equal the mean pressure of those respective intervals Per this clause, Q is 0.06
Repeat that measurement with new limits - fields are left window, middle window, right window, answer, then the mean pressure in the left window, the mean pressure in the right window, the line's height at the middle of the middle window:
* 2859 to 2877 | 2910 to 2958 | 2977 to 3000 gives 0.12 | 314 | 211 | 258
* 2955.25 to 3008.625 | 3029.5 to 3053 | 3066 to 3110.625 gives 0.20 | 210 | 164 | 184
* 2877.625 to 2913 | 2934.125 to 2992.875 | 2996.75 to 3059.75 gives 0.05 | 278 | 172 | 224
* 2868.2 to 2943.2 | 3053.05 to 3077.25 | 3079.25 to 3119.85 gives 0.13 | 267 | 164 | 182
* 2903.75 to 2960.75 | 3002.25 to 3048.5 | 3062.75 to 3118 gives 0.13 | 234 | 163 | 192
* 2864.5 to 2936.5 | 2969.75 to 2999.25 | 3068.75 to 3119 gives 0.09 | 273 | 164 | 226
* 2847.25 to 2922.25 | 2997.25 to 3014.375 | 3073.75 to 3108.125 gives 0.06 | 285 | 165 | 215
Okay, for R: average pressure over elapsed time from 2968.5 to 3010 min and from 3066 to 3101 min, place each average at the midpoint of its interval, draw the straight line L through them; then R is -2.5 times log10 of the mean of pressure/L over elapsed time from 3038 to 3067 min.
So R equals 0.153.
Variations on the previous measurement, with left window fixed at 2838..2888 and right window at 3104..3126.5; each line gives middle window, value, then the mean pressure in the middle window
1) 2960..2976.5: 0.212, 204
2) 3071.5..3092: 0.120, 162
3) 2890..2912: 0.104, 261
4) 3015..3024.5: 0.213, 179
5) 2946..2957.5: 0.178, 218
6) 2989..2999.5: 0.088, 214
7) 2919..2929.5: 0.147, 239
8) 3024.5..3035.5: 0.321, 157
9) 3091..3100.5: 0.022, 170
